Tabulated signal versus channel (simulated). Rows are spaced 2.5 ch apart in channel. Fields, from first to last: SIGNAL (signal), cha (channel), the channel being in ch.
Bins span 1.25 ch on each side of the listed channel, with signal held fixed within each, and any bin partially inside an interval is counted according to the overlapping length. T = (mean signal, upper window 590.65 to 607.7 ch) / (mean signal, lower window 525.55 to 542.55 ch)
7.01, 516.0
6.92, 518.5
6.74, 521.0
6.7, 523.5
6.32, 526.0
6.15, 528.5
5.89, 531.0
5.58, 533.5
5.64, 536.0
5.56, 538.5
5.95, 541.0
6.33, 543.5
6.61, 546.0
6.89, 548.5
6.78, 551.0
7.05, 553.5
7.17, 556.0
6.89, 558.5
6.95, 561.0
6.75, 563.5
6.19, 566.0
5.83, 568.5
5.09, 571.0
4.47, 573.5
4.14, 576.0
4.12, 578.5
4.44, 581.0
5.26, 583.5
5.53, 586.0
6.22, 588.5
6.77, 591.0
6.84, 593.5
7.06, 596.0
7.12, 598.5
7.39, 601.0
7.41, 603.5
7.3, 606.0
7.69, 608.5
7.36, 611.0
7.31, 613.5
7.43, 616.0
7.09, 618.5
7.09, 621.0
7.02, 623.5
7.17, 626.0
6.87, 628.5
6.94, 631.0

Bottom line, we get 1.22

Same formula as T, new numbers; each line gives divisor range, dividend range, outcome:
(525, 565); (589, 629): 1.12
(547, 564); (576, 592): 0.76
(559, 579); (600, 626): 1.32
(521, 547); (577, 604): 1.01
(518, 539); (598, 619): 1.19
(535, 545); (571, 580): 0.74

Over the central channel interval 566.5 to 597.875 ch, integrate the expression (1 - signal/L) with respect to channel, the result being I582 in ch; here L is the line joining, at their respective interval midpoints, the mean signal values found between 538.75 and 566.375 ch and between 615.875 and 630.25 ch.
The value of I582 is 6.0 ch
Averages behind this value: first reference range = 6.66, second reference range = 7.08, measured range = 5.53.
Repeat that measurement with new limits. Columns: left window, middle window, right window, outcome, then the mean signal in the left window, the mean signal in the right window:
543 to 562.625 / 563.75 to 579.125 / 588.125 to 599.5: 3.9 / 6.85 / 6.84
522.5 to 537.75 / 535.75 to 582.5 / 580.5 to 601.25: 1.6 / 6.02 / 6.31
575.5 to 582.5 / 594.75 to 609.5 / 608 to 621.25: -2.5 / 4.28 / 7.33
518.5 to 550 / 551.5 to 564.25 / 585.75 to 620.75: -0.9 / 6.23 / 7.08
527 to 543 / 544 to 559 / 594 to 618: -1.7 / 5.83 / 7.32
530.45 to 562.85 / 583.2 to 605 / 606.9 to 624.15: 1.1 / 6.42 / 7.29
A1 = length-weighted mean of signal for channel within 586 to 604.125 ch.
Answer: 6.86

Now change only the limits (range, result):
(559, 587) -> 5.38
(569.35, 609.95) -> 6.06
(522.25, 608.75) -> 6.21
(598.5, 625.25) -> 7.3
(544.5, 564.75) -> 6.88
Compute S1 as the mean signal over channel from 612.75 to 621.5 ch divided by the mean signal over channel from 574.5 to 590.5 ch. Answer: 1.44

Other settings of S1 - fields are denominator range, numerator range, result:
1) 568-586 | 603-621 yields 1.54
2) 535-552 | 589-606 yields 1.13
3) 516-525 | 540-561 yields 0.99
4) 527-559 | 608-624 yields 1.15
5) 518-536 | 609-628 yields 1.15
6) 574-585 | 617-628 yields 1.57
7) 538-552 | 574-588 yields 0.75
